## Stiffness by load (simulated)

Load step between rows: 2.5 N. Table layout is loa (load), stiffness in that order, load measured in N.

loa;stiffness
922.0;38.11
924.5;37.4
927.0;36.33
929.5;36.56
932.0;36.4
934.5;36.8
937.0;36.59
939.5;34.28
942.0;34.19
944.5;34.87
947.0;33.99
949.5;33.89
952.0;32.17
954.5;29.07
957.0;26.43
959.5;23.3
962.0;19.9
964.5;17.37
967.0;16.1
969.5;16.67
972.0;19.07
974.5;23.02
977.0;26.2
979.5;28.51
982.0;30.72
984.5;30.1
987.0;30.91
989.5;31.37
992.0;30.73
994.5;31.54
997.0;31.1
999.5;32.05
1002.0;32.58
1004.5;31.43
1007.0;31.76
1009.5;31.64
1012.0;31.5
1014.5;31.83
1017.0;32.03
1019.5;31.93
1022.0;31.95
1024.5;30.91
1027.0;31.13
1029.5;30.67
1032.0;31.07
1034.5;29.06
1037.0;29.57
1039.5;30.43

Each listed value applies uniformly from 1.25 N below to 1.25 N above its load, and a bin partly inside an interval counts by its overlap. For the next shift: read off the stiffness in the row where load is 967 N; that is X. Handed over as 16.1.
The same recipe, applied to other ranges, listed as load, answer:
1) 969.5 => 16.67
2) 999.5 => 32.05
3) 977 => 26.2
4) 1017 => 32.03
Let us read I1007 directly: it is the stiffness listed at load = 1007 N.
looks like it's 31.76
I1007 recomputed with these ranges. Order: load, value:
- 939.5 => 34.28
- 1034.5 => 29.06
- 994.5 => 31.54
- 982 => 30.72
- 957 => 26.43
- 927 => 36.33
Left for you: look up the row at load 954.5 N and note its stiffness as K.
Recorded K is 29.07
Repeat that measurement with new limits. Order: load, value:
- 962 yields 19.9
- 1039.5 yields 30.43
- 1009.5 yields 31.64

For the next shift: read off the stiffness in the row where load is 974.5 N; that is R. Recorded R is 23.02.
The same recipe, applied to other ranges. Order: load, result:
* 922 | 38.11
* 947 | 33.99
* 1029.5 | 30.67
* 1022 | 31.95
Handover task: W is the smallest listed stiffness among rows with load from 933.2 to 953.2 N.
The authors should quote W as 32.17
